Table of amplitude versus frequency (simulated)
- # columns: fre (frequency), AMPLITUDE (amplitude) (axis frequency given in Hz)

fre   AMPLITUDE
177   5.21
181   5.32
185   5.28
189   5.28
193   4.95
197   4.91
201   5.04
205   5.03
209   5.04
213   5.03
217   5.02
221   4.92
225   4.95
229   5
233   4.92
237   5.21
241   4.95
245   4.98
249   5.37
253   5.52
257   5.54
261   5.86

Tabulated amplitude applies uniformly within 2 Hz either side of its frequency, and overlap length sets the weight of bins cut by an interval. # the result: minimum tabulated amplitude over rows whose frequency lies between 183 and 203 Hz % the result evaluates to 4.91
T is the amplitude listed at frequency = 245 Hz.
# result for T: 4.98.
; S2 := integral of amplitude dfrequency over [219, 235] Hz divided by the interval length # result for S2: 4.95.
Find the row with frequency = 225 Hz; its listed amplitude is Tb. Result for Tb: 4.95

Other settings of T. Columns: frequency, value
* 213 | 5.03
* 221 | 4.92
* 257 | 5.54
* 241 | 4.95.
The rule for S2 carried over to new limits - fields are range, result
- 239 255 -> 5.21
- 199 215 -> 5.04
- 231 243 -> 5.03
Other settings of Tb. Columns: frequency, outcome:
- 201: 5.04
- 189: 5.28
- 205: 5.03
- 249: 5.37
